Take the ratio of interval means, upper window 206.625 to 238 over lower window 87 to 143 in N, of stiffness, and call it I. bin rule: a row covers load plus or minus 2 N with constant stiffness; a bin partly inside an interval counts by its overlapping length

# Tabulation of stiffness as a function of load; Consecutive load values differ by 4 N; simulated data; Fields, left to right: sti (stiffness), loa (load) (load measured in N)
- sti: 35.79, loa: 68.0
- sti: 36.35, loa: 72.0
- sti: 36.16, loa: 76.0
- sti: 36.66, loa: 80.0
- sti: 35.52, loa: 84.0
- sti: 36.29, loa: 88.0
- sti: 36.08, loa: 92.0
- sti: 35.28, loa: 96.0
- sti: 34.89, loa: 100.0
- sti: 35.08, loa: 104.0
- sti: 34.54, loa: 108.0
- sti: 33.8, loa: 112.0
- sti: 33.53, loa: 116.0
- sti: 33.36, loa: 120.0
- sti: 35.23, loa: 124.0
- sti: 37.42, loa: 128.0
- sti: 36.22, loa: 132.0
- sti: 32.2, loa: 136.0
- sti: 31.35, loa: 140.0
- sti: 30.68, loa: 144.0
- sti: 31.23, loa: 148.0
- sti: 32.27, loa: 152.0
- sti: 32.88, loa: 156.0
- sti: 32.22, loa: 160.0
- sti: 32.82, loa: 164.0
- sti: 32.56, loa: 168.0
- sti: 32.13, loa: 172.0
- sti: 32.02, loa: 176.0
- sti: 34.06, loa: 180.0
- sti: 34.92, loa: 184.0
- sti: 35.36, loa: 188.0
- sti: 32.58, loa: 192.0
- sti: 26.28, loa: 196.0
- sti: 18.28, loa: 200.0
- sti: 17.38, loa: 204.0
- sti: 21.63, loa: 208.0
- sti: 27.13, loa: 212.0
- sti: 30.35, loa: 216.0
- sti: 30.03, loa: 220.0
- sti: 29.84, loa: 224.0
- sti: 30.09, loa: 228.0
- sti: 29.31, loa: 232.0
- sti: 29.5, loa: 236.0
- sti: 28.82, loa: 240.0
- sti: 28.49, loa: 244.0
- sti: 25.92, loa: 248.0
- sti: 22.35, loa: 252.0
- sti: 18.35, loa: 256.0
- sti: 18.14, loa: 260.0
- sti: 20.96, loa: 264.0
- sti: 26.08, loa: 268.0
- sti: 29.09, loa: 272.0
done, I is 0.83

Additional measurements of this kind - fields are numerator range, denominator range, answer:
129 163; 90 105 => 0.92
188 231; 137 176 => 0.84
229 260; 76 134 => 0.73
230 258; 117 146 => 0.77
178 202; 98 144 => 0.89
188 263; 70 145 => 0.75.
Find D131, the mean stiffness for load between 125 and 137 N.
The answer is 35.5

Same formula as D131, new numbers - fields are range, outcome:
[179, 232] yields 28.2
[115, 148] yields 33.6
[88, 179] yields 33.6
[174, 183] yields 33.2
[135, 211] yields 30.1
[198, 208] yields 18.6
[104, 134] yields 34.9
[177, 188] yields 34.4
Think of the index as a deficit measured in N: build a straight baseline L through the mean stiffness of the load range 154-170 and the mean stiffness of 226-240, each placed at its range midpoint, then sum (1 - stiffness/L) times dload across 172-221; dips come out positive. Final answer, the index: 4.3 N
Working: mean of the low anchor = 32.6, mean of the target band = 28.5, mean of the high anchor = 29.5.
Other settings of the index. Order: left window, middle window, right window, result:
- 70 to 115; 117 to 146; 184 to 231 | -0.86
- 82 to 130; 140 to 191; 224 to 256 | -1.80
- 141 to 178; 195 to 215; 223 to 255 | 4.87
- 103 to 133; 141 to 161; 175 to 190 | 1.57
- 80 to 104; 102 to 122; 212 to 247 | 0.39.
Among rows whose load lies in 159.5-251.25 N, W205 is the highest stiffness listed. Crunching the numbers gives 35.36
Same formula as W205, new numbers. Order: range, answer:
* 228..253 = 30.09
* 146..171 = 32.88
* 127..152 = 37.42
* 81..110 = 36.29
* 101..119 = 35.08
